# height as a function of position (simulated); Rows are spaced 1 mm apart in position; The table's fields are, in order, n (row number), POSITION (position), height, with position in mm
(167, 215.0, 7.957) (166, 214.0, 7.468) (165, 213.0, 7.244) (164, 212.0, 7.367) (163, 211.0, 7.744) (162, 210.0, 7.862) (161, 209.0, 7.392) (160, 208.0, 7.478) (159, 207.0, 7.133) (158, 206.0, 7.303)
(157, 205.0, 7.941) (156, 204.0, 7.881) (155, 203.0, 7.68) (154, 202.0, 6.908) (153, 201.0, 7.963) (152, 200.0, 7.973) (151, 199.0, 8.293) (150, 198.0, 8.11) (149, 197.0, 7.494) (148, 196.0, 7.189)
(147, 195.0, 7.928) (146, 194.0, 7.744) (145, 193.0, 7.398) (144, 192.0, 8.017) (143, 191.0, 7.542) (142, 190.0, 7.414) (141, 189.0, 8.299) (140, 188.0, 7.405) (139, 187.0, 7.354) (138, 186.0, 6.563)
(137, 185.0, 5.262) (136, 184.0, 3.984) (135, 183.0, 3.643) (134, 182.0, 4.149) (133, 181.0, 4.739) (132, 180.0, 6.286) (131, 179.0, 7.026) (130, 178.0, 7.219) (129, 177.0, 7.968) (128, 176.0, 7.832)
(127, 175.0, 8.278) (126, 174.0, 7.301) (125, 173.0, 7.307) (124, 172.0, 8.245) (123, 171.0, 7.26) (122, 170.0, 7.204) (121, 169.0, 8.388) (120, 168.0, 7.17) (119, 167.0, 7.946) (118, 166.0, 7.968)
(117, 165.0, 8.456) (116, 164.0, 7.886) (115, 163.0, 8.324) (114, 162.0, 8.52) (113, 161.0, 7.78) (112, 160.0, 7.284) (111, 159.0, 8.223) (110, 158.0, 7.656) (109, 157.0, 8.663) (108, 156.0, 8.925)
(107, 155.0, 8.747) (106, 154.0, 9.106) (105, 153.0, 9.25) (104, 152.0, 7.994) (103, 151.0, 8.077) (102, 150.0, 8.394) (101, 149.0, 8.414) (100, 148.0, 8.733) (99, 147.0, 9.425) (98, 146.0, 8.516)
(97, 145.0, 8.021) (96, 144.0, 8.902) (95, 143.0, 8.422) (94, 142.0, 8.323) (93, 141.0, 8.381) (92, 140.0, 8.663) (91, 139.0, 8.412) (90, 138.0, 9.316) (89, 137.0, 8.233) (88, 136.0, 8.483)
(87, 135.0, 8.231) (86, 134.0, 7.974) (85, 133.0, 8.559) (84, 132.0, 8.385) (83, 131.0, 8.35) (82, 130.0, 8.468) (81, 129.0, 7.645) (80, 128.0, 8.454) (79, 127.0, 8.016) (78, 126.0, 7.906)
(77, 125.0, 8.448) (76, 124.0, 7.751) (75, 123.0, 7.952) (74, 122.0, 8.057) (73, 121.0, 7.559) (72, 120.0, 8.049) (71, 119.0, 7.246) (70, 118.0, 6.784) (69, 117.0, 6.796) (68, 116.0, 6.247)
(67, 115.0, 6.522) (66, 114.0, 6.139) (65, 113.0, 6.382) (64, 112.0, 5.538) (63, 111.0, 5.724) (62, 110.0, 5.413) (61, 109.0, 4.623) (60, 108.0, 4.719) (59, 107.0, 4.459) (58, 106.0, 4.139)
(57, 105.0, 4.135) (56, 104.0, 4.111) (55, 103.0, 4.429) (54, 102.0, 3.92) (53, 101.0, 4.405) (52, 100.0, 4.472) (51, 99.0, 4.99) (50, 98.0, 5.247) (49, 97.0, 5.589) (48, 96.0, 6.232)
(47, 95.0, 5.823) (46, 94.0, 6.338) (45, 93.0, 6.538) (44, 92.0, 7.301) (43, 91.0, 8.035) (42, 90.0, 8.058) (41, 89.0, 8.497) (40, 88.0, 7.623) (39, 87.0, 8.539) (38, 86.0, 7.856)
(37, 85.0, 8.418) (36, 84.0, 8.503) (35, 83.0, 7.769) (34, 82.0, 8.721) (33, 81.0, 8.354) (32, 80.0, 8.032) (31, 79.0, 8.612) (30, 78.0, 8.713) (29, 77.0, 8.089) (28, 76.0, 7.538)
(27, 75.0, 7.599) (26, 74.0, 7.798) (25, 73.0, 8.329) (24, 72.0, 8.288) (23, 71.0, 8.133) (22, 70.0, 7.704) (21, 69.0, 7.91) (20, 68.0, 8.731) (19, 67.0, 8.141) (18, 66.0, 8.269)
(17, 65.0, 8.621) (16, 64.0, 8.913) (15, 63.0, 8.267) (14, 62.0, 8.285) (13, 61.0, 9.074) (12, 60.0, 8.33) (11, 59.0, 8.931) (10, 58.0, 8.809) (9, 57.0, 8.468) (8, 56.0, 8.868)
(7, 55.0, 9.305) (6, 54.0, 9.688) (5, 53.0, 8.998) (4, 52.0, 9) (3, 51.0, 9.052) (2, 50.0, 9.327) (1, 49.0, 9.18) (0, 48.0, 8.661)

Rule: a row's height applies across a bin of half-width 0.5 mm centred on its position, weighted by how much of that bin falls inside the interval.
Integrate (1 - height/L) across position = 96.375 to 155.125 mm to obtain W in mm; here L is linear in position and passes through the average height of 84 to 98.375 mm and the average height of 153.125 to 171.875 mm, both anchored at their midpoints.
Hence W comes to 4.0 mm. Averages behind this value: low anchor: 7.21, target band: 7.17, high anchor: 8.11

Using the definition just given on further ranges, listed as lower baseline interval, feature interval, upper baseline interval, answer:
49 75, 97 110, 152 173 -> 5.96 mm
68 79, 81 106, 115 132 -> 4.63 mm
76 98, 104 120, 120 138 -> 4.59 mm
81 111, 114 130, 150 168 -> -1.11 mm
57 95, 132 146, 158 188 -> -1.86 mm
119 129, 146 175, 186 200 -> -1.34 mm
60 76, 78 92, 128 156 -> 0.15 mm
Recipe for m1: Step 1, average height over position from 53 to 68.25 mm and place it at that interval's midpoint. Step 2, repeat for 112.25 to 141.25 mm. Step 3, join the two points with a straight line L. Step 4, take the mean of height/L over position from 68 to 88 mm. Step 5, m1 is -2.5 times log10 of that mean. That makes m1 0.04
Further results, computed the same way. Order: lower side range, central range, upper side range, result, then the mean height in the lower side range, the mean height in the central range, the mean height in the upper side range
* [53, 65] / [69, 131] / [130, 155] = 0.243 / 8.81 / 6.93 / 8.53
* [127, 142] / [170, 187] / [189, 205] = 0.217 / 8.38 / 6.49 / 7.73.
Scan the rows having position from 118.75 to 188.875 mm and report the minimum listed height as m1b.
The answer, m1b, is 3.643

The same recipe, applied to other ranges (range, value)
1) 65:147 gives 3.92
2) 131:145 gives 7.974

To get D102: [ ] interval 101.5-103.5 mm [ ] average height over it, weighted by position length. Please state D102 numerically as 4.17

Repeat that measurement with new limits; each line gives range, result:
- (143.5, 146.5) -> 8.48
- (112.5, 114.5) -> 6.26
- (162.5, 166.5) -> 8.16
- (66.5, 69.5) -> 8.26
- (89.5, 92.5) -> 7.8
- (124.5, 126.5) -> 8.18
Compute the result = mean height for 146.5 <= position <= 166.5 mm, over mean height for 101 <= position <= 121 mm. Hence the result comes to 1.5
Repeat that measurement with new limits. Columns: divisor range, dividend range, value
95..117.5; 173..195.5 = 1.31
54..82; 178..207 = 0.83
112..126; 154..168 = 1.14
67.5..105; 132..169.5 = 1.17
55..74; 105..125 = 0.75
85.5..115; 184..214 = 1.27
